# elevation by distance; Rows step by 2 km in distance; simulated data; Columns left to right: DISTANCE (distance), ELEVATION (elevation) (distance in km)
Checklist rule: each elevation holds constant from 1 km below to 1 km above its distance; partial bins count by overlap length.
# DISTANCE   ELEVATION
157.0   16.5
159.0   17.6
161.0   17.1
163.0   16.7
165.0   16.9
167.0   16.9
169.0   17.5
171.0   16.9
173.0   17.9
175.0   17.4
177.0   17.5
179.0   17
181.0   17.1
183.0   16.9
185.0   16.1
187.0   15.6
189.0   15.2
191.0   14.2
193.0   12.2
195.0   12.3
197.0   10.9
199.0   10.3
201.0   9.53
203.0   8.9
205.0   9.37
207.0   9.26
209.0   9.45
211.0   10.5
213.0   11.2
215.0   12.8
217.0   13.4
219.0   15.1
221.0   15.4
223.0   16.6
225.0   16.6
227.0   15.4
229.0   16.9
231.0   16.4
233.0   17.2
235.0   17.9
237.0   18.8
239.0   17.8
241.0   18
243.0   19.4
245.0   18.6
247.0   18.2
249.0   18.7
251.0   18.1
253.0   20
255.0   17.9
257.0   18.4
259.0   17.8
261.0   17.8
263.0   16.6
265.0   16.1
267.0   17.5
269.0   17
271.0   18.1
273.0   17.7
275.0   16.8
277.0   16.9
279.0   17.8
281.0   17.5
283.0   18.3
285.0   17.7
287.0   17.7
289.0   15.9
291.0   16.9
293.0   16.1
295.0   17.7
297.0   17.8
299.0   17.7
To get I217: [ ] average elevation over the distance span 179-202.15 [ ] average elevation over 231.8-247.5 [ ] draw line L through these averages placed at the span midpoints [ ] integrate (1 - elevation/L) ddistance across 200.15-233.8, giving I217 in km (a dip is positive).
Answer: 6.5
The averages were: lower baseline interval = 13.8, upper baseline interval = 18.2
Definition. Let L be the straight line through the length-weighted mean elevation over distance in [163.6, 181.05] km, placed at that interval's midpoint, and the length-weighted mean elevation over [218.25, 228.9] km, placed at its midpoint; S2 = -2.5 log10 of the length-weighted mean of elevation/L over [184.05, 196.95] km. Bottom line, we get 0.20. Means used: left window 17.2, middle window 14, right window 15.9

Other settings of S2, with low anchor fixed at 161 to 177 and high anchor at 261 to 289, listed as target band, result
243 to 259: -0.08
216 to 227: 0.12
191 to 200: 0.42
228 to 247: -0.04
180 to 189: 0.06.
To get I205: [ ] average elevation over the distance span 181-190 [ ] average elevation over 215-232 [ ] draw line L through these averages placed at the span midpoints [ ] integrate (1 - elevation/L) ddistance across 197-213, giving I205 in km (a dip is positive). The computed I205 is 6.1 km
